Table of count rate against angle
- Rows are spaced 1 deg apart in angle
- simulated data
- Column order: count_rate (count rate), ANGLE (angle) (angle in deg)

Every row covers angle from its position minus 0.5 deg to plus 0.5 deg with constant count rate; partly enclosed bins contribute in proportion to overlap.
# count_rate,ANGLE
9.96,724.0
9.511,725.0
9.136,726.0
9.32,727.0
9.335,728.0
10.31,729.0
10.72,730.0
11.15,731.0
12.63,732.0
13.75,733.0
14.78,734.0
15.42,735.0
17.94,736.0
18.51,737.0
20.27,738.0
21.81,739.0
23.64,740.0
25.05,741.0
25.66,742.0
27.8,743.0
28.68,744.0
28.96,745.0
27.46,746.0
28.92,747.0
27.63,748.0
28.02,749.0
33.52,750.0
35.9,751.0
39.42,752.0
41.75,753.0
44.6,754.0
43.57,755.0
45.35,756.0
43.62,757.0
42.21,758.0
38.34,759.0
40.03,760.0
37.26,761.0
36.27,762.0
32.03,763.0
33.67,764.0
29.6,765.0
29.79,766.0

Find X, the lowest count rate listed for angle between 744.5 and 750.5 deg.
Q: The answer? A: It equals 27.46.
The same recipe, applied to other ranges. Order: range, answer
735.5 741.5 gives 17.94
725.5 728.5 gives 9.136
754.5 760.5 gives 38.34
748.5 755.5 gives 28.02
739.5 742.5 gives 23.64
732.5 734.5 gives 13.75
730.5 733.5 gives 11.15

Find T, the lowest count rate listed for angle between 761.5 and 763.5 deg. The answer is 32.03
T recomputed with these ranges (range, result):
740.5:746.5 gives 25.05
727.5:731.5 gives 9.335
